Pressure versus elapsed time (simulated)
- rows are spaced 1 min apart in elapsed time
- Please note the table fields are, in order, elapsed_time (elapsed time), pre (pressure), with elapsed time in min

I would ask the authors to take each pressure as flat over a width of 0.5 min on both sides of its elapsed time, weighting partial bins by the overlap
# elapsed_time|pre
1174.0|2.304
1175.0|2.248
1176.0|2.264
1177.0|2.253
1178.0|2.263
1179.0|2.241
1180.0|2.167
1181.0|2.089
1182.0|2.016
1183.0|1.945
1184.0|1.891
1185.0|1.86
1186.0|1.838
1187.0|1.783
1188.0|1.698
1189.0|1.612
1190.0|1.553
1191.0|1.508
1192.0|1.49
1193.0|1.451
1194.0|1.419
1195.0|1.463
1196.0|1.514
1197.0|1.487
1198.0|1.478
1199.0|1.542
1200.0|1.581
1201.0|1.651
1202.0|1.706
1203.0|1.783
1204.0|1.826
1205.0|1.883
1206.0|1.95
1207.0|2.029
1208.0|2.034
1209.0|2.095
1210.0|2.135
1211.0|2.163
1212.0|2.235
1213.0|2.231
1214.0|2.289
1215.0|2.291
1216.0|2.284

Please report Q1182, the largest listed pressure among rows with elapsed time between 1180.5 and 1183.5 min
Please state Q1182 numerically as 2.089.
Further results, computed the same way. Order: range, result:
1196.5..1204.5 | 1.826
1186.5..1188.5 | 1.783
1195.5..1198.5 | 1.514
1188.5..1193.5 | 1.612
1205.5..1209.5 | 2.095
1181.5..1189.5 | 2.016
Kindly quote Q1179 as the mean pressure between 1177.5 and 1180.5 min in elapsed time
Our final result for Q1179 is 2.22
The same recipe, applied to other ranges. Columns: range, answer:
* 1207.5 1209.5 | 2.06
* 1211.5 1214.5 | 2.25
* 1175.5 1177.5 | 2.26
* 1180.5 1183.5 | 2.02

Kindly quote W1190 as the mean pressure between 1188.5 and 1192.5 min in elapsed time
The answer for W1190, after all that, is 1.54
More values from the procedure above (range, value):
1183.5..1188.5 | 1.81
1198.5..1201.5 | 1.59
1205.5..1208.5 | 2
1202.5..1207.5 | 1.89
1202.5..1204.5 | 1.8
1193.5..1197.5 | 1.47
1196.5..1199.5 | 1.5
